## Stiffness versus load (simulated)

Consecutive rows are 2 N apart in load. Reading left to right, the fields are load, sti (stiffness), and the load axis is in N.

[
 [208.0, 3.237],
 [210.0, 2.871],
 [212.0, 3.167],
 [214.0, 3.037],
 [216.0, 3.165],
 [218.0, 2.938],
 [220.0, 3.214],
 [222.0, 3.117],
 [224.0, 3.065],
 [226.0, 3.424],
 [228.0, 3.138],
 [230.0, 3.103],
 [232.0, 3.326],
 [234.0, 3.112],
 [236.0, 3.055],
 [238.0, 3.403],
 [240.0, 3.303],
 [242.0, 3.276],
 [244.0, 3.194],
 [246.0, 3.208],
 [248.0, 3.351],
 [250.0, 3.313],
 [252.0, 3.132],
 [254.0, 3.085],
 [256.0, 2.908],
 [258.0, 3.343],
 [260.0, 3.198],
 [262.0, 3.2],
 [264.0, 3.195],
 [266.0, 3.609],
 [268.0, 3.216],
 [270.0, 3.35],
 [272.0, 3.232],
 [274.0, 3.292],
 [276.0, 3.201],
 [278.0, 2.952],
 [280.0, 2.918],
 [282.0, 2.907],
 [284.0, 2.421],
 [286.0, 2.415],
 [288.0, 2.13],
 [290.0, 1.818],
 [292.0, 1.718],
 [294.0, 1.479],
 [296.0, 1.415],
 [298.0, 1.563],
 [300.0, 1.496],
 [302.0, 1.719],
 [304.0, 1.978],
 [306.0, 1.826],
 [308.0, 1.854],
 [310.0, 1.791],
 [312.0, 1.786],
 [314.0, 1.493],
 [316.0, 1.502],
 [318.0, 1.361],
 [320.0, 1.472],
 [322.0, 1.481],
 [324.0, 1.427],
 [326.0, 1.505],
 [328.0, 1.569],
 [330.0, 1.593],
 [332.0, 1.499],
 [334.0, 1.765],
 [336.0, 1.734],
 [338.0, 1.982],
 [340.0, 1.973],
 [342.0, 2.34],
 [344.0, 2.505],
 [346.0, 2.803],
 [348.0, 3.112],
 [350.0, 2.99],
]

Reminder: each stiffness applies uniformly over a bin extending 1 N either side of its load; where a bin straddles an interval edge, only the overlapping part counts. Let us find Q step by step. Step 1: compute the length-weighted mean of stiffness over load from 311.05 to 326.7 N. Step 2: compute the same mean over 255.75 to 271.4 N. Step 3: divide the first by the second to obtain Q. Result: 0.5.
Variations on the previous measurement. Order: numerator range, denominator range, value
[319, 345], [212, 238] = 0.56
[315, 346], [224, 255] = 0.54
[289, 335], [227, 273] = 0.50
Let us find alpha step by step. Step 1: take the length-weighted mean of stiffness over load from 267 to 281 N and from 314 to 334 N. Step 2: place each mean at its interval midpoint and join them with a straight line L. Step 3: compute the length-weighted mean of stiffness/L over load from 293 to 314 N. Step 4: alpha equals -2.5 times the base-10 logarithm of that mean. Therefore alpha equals 0.27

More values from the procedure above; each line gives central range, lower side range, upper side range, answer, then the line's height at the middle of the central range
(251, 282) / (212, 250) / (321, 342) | -0.20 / 2.66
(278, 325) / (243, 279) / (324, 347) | 0.34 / 2.51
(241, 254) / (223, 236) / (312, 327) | -0.14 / 2.84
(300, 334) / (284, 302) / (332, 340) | 0.11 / 1.8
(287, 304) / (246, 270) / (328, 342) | 0.44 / 2.53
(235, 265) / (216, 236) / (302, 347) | -0.14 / 2.82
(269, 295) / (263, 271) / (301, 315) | 0.08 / 2.77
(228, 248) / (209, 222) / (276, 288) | -0.10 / 2.95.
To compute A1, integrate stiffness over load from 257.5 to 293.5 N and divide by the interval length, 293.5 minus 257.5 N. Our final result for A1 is 2.87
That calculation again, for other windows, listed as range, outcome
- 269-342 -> 1.99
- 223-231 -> 3.18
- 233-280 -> 3.22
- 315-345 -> 1.71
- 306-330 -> 1.58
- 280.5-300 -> 1.98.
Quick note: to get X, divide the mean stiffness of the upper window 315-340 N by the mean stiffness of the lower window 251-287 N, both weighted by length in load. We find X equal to 0.52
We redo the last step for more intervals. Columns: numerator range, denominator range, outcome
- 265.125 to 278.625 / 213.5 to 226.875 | 1.04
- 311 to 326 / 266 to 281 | 0.47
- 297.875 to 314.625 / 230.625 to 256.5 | 0.54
